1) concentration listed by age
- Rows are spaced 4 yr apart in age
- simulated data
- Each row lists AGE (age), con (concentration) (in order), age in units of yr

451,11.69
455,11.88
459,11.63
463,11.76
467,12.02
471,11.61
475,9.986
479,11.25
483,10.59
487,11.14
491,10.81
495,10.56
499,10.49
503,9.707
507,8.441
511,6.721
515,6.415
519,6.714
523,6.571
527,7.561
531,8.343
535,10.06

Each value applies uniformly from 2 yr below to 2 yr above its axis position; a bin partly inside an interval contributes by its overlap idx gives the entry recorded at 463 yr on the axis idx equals 11.76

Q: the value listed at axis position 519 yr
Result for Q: 6.714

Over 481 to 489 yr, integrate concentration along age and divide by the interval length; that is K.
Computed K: 10.9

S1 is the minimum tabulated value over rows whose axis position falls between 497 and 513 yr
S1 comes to 6.721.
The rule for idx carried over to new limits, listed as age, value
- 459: 11.63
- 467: 12.02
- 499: 10.49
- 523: 6.571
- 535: 10.06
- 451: 11.69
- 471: 11.61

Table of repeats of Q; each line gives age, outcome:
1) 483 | 10.59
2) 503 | 9.707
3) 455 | 11.88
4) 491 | 10.81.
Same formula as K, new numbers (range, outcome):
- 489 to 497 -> 10.7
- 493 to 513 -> 9.18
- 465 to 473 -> 11.8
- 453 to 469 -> 11.8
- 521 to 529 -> 7.07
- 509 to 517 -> 6.57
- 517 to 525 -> 6.64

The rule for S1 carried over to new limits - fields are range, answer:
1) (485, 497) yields 10.56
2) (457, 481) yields 9.986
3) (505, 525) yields 6.415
